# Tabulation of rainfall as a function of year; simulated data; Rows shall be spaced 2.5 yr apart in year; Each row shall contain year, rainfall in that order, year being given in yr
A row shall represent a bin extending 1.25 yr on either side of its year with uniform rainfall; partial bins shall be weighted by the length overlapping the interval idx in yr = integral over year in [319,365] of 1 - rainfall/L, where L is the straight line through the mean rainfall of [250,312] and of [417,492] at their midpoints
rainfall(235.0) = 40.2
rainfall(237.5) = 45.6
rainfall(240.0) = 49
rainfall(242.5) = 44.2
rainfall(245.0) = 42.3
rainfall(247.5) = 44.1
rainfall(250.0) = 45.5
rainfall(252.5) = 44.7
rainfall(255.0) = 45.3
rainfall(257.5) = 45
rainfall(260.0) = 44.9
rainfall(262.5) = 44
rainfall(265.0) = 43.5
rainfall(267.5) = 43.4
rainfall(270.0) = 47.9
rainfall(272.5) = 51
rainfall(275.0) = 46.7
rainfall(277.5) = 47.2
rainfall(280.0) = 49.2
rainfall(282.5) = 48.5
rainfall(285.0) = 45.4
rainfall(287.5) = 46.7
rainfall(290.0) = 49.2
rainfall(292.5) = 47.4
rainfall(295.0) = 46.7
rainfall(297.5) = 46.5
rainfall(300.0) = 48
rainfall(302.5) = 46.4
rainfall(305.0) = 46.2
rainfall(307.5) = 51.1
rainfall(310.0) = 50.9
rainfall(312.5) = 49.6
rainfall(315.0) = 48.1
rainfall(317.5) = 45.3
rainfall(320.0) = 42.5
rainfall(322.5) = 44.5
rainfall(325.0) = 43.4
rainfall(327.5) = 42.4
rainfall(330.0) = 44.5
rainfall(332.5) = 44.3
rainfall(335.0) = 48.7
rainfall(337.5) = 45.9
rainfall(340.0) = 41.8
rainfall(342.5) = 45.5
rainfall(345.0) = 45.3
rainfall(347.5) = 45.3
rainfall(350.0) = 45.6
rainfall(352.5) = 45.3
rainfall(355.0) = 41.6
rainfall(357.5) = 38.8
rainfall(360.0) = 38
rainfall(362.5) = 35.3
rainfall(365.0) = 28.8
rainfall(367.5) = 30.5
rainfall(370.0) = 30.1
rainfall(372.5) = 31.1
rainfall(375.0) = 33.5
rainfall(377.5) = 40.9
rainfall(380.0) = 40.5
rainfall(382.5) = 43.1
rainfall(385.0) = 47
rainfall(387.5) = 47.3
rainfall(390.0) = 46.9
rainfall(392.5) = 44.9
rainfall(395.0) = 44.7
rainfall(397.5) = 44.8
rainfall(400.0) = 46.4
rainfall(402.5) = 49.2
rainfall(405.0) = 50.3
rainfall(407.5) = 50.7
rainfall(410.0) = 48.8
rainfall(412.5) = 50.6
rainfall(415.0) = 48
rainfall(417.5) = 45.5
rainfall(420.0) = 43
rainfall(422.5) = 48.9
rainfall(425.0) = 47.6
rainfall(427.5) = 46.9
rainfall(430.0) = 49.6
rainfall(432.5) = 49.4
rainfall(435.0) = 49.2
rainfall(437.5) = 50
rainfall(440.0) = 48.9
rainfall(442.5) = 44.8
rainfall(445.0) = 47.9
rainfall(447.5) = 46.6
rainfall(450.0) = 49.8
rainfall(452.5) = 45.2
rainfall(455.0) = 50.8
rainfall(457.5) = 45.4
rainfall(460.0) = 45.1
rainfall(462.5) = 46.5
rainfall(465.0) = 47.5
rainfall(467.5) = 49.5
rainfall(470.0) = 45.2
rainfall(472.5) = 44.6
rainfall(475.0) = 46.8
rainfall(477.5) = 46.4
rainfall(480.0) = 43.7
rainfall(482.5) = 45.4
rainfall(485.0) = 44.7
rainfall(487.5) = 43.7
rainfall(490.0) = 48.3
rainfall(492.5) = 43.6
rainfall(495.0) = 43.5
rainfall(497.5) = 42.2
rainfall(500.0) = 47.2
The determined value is 4.0 yr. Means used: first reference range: 46.9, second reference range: 46.9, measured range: 42.9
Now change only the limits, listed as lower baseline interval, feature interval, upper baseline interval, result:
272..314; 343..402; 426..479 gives 8.5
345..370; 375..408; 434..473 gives -2.8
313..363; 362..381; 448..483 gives 4.6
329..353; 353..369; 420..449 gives 3.5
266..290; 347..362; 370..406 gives 0.8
